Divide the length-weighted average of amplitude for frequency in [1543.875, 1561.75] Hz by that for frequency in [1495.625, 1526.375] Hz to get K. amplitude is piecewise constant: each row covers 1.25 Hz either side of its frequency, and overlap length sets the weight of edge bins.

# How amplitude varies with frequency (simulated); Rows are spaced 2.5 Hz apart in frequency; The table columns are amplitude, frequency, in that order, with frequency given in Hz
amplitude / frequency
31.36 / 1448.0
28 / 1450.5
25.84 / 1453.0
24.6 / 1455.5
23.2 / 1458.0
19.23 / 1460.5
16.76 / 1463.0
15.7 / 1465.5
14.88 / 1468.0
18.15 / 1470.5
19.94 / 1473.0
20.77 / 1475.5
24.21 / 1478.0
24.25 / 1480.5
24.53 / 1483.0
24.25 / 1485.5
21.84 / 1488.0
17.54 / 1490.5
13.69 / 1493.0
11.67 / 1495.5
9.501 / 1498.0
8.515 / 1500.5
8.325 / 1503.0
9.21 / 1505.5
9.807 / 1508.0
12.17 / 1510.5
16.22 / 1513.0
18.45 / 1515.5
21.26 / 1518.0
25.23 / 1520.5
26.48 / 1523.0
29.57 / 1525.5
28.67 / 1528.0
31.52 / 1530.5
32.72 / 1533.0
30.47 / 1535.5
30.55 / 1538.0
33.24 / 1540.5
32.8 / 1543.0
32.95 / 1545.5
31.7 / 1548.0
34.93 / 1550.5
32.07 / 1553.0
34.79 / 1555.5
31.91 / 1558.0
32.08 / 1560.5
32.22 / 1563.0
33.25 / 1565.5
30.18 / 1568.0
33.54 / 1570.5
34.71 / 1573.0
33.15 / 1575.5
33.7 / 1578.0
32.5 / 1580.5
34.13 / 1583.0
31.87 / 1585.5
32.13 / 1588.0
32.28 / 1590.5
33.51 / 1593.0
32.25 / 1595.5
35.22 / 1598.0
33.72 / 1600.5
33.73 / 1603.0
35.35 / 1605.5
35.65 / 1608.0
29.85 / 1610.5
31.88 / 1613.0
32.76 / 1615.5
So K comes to 2.07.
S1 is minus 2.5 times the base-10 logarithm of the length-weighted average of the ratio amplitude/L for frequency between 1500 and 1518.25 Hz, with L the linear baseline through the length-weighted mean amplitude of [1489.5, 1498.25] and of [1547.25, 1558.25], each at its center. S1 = 0.43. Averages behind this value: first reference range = 13.4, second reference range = 33.2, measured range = 12.7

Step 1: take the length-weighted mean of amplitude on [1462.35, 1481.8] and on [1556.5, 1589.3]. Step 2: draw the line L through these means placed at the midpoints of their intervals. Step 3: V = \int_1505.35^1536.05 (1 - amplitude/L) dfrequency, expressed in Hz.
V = 4.1 Hz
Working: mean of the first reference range 19.4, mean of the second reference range 32.7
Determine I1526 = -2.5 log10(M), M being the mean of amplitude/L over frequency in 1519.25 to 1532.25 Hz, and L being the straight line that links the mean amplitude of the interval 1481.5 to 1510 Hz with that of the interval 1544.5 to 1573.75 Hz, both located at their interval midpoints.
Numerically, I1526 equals -0.22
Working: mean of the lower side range 14.5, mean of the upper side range 32.8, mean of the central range 28.5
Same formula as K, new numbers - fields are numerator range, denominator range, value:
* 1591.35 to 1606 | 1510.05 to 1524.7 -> 1.64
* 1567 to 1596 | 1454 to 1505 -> 1.83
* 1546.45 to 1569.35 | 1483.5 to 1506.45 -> 2.29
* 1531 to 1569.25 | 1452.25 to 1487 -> 1.53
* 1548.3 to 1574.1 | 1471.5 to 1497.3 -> 1.64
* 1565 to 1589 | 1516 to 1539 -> 1.17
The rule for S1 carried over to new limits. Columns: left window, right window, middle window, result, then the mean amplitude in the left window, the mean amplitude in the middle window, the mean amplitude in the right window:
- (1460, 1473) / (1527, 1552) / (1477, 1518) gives 0.375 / 17.1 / 16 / 32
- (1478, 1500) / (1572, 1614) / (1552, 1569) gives -0.135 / 18.4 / 32.4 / 33.3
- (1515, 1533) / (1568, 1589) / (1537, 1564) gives -0.102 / 26.7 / 32.7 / 33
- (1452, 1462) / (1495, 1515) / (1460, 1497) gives -0.109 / 23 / 19.1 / 10.9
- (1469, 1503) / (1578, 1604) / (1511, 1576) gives -0.137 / 18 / 29.9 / 33.2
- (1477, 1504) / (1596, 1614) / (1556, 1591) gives -0.132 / 17.1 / 32.7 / 33.6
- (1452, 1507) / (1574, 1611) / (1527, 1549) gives -0.217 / 18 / 31.7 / 33.3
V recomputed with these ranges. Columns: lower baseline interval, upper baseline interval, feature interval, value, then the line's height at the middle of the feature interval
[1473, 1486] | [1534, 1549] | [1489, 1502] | 6.69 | 25.5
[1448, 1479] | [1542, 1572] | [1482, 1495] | 2.40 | 24.4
